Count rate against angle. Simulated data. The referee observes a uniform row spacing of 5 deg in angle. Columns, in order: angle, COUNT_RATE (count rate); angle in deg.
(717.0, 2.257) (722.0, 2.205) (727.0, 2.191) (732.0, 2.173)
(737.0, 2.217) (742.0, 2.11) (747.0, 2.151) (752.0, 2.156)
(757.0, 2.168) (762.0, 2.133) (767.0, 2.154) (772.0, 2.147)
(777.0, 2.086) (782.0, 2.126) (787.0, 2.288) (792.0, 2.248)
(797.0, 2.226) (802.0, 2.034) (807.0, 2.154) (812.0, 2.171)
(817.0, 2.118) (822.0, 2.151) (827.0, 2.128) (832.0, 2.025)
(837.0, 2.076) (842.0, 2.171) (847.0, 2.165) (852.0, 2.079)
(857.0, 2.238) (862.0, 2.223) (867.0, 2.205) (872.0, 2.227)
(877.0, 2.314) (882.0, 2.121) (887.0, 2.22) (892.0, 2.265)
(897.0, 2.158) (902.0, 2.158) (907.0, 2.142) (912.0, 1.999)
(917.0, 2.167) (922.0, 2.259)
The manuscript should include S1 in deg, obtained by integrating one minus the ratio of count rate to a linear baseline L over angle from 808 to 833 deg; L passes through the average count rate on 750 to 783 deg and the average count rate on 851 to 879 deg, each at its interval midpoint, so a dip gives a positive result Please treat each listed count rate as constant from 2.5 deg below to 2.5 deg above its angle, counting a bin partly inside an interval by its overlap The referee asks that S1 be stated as 0.7 deg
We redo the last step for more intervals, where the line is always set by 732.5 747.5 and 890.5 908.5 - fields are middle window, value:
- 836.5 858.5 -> 0.3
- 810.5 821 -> 0.1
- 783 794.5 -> -0.4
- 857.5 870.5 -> -0.3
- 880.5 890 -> 0.0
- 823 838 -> 0.6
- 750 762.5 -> 0.0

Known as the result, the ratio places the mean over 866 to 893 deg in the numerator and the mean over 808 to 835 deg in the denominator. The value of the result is 1.0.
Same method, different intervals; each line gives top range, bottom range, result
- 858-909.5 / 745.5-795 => 1.02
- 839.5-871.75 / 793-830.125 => 1.02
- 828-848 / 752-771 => 0.98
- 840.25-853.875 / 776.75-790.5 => 0.98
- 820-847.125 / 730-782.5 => 0.98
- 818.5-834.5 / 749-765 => 0.98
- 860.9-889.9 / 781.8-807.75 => 1.02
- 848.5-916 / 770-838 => 1.02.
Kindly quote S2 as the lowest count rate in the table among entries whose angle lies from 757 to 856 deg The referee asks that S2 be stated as 2.025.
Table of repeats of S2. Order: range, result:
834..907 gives 2.076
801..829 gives 2.034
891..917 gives 1.999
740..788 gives 2.086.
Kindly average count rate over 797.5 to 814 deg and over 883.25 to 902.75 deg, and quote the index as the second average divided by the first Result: 1.03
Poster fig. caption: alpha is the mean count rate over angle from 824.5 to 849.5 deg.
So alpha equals 2.11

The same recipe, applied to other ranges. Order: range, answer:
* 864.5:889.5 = 2.22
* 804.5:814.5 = 2.16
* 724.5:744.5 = 2.17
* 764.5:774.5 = 2.15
